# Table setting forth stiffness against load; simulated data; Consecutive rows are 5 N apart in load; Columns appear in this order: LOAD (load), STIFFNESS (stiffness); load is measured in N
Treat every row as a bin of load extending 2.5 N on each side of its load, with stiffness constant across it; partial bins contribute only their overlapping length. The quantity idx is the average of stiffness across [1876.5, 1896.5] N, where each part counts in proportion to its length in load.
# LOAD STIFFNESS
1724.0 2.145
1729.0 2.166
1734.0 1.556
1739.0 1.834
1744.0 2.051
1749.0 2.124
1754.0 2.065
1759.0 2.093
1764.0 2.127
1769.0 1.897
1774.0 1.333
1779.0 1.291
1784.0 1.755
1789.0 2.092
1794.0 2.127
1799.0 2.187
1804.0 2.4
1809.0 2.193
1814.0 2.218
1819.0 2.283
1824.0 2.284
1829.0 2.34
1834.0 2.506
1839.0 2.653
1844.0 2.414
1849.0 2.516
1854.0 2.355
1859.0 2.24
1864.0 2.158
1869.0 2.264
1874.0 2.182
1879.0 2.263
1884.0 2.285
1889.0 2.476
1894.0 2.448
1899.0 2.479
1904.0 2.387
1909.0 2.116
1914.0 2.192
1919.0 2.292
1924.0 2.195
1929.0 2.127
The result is 2.37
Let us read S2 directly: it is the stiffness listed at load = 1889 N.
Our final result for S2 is 2.476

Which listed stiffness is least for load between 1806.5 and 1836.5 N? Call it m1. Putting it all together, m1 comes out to 2.193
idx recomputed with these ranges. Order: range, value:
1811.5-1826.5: 2.26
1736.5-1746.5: 1.94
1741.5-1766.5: 2.09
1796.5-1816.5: 2.25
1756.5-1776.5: 1.86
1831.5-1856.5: 2.49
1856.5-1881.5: 2.22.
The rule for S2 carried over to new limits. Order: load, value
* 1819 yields 2.283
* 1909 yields 2.116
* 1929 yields 2.127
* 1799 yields 2.187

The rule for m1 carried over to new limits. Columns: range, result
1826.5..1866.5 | 2.158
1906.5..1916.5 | 2.116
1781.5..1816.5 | 1.755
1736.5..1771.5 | 1.834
